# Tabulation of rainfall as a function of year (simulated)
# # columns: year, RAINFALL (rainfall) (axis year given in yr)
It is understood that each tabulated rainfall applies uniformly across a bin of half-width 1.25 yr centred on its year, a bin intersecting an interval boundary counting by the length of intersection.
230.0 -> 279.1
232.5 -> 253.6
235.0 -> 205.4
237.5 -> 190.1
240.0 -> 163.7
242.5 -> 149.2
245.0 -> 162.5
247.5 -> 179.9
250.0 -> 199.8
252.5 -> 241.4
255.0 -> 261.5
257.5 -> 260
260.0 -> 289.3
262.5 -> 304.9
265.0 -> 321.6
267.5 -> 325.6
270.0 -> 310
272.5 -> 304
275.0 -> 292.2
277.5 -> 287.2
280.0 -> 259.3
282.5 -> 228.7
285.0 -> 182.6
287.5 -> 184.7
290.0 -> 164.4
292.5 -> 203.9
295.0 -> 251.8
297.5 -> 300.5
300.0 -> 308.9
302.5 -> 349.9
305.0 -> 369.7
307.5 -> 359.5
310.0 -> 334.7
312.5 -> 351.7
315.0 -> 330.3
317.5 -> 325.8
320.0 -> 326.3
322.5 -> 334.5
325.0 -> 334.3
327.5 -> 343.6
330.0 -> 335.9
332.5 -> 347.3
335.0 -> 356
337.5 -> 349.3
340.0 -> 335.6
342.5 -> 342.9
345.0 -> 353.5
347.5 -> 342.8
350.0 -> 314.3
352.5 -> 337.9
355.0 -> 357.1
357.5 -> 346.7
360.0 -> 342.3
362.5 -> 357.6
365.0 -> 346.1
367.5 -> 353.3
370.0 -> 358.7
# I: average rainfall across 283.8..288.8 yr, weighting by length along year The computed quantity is 183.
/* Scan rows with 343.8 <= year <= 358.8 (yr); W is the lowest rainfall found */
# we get 314.3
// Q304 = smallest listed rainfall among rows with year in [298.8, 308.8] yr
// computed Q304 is 308.9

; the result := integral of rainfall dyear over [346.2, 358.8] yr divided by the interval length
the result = 340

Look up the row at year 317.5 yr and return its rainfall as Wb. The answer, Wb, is 325.8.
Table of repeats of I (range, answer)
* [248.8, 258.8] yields 241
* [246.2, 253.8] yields 207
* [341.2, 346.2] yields 348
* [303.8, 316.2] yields 349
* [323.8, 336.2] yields 343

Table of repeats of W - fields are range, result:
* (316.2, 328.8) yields 325.8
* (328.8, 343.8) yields 335.6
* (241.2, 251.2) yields 149.2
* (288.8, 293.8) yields 164.4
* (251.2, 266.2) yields 241.4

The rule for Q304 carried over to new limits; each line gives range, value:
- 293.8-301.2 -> 251.8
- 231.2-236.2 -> 205.4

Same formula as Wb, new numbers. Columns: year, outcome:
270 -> 310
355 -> 357.1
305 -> 369.7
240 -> 163.7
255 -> 261.5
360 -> 342.3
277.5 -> 287.2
